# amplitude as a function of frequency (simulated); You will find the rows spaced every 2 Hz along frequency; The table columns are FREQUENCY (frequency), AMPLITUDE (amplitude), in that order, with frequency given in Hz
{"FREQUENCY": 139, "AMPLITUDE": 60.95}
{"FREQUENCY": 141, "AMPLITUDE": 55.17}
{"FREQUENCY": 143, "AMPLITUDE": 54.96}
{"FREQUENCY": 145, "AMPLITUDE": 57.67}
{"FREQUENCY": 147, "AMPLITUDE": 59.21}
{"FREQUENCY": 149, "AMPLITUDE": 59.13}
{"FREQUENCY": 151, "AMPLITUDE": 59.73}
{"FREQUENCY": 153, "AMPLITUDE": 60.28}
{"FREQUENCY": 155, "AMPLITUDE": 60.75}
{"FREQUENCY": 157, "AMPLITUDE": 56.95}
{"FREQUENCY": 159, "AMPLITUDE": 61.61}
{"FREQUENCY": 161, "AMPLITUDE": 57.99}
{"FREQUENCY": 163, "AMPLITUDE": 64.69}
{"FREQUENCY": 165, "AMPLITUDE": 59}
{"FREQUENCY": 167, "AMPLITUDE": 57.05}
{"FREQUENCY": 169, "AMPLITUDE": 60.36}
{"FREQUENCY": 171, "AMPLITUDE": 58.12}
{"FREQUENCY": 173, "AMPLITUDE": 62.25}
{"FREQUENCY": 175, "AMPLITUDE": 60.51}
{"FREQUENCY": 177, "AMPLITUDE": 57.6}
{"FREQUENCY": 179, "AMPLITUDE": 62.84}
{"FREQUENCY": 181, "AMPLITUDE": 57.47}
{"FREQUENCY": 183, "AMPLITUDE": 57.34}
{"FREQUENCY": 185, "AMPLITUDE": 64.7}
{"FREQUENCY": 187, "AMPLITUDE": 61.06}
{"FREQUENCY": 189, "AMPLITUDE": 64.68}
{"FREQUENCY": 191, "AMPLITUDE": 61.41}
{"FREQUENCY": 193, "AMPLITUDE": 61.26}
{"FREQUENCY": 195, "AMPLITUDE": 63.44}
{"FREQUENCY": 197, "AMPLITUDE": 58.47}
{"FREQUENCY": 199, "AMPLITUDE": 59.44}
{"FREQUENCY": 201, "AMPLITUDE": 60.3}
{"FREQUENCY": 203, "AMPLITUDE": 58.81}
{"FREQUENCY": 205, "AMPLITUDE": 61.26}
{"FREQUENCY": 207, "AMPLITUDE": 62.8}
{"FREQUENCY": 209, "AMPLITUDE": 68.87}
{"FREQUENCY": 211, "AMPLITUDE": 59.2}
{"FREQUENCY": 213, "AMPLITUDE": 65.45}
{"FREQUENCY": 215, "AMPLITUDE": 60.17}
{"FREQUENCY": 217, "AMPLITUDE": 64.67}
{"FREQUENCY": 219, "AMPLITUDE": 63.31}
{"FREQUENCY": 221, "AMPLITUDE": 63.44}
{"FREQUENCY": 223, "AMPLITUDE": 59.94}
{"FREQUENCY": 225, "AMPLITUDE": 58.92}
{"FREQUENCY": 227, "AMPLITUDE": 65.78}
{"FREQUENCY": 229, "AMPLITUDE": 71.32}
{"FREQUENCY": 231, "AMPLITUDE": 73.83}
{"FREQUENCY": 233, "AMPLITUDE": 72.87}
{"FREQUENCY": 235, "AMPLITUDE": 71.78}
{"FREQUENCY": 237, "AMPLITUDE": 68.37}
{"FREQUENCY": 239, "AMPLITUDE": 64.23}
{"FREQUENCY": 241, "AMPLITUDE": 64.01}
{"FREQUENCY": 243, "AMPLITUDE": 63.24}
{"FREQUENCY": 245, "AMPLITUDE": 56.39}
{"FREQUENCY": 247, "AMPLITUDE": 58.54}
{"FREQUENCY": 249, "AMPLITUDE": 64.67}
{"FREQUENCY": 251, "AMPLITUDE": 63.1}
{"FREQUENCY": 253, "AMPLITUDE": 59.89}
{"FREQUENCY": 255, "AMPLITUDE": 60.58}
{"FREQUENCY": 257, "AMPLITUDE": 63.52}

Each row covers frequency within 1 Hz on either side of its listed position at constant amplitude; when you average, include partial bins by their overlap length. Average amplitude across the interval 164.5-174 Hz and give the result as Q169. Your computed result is 59.4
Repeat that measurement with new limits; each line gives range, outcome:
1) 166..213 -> 60.9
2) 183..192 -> 62.3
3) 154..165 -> 60.3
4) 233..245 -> 66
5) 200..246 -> 64.3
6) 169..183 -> 59.7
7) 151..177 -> 59.9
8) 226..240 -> 69.7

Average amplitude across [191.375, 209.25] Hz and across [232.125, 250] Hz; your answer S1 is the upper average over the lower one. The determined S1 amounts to 1.1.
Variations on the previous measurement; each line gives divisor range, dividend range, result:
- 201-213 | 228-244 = 1.10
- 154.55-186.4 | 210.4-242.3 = 1.09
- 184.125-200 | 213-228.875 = 1.02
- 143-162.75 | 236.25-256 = 1.05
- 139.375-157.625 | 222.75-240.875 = 1.16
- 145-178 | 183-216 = 1.04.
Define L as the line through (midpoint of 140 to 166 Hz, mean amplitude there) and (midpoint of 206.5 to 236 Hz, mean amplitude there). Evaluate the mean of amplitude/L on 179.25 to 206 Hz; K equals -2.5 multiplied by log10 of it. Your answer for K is 0.03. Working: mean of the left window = 59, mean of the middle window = 60.8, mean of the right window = 65.5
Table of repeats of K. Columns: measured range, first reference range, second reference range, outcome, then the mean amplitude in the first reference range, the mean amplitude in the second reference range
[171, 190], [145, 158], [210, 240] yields 0.02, 59.2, 65.6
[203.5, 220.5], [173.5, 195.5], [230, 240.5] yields 0.05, 61.1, 69.9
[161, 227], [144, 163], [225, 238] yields 0.06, 59.5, 69.8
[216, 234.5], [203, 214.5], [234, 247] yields -0.04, 63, 64.2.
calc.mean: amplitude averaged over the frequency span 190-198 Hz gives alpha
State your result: 61.1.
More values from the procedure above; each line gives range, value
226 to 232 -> 70.3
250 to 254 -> 61.5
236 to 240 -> 66.3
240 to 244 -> 63.6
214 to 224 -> 62.3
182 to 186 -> 61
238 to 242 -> 64.1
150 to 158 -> 59.4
